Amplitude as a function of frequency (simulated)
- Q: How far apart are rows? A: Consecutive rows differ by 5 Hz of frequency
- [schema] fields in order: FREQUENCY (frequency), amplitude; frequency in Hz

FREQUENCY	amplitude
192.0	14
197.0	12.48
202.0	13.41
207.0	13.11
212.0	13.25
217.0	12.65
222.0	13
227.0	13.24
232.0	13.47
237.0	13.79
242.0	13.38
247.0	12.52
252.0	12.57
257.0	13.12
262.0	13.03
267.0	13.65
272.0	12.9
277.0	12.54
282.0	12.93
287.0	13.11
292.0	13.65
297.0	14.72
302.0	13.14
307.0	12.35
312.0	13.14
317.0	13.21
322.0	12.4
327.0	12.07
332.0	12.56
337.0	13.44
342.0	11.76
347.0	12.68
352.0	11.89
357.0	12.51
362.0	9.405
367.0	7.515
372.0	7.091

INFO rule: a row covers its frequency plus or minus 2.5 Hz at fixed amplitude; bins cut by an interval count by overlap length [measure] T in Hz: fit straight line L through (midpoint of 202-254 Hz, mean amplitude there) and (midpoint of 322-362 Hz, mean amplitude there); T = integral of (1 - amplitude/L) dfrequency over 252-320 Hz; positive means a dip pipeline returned -2.7 Hz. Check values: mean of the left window 13.1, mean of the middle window 13.2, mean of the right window 12.2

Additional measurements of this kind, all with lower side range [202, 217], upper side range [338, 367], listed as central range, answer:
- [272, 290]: -0.92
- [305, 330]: -1.75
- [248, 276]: -1.14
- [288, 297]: -1.29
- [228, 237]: -0.47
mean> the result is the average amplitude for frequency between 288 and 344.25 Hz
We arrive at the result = 13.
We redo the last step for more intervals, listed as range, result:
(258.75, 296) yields 13.2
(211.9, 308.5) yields 13.2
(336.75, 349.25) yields 12.5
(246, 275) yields 13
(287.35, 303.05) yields 13.8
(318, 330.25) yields 12.4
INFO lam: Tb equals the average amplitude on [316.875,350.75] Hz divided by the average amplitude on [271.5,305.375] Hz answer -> 0.94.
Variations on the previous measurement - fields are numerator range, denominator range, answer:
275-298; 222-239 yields 0.99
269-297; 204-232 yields 1.01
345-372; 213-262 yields 0.80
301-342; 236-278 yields 0.97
